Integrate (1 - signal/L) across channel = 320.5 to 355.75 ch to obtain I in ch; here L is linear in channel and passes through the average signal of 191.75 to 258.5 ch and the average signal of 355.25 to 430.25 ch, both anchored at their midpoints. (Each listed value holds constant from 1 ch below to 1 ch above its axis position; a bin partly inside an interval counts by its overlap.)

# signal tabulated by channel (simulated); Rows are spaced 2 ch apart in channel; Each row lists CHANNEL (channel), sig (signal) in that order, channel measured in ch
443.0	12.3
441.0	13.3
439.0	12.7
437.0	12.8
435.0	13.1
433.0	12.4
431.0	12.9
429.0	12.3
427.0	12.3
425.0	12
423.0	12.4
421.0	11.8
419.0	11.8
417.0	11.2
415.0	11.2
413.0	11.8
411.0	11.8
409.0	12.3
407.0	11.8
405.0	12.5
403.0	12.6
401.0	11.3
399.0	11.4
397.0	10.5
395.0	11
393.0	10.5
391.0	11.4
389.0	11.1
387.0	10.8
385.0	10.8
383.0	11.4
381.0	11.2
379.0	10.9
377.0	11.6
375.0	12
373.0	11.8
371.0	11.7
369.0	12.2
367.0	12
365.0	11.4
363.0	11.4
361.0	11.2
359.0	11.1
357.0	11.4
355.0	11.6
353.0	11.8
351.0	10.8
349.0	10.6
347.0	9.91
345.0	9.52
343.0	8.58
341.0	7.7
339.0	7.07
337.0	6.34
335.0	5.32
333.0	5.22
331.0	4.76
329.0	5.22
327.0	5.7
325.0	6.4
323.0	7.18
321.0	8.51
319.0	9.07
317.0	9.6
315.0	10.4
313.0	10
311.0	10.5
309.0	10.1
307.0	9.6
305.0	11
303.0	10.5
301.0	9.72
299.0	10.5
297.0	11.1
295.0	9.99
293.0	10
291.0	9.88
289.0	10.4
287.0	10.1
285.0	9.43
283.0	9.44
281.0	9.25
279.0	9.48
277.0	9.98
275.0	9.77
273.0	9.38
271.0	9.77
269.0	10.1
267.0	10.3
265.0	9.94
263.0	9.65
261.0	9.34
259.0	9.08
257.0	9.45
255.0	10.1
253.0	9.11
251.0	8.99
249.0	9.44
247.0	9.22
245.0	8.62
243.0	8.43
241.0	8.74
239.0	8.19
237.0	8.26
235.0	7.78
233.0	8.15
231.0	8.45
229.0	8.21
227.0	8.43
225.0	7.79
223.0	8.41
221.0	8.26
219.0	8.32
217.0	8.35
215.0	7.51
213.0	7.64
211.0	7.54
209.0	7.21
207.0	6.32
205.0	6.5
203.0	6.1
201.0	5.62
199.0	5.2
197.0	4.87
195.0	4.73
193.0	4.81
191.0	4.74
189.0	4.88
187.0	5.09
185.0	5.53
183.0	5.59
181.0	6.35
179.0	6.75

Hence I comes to 8.5 ch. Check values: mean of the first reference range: 7.72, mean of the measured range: 7.87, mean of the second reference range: 11.6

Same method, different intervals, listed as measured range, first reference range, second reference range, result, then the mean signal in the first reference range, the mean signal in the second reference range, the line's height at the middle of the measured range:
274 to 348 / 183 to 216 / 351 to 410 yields 2.82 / 5.88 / 11.5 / 9.32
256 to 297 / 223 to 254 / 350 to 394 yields -1.95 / 8.52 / 11.4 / 9.33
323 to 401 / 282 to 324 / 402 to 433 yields 8.42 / 9.86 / 12.1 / 11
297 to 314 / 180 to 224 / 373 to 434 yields -2.31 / 6.34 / 11.6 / 9.06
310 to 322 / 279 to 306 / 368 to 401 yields 0.81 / 10.1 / 11.3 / 10.4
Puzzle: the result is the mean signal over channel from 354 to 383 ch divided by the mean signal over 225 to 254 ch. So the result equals 1.35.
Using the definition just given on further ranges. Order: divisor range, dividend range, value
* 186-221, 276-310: 1.60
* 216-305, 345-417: 1.22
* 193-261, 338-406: 1.40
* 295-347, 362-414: 1.36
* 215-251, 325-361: 1.00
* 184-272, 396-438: 1.54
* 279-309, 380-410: 1.13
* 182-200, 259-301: 1.95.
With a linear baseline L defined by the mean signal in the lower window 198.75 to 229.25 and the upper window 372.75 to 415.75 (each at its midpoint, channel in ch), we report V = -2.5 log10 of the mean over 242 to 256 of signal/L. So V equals -0.12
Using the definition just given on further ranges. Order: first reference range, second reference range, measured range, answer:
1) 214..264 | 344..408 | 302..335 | 0.22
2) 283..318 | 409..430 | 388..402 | 0.05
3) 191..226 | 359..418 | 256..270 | -0.19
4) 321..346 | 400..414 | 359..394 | -0.17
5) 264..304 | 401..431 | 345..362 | 0.01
